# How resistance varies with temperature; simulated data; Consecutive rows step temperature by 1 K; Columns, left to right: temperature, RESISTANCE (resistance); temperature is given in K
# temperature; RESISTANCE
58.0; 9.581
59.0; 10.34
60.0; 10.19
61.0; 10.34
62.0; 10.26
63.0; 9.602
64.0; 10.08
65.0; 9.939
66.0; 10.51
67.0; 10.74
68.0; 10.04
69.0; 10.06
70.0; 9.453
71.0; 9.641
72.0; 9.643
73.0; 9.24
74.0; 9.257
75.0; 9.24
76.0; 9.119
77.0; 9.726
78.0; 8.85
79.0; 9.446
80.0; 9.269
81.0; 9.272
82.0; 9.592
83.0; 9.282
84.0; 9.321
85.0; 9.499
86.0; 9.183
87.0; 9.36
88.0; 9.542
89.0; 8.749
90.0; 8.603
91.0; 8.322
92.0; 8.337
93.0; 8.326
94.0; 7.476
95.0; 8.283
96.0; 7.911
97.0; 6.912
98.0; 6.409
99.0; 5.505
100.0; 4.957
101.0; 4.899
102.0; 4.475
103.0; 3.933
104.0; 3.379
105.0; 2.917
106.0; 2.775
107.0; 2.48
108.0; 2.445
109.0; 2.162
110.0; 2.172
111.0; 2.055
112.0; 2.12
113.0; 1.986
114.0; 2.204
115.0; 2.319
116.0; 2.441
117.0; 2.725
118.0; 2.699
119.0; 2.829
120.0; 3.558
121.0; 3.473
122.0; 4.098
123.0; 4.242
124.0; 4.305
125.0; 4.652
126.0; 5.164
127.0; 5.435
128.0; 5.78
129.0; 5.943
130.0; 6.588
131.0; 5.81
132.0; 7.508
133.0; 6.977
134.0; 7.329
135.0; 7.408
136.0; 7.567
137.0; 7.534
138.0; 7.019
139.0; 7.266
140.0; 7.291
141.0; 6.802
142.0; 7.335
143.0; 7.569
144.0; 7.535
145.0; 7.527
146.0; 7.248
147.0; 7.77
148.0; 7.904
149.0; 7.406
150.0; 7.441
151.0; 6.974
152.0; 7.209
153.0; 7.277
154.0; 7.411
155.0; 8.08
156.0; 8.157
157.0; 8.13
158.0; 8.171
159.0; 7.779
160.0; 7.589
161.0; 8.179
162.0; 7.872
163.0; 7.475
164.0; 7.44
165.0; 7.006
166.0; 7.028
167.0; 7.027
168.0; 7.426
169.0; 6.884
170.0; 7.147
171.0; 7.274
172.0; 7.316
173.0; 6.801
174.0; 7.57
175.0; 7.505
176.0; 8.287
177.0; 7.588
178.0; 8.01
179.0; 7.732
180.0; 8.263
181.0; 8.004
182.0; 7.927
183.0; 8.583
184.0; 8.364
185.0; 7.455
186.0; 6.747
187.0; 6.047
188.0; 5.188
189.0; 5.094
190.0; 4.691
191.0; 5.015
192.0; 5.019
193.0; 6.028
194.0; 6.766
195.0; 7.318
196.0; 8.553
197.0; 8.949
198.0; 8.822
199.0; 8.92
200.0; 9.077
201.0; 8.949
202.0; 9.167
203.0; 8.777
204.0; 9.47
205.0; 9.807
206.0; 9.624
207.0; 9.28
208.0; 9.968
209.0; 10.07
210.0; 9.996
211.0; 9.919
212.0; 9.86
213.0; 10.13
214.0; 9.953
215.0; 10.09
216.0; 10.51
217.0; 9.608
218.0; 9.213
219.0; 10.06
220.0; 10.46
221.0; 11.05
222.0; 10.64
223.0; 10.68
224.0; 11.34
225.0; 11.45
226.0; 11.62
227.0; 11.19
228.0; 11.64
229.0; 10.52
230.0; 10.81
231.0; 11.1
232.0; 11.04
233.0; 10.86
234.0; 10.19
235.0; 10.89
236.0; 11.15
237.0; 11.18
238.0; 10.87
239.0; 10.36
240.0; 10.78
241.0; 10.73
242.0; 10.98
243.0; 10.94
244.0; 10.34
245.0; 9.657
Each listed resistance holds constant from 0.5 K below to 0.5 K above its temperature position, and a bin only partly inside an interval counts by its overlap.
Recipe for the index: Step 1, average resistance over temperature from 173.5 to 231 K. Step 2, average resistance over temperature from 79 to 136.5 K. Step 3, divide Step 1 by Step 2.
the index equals 1.55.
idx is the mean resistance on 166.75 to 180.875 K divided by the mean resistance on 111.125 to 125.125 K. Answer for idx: 2.46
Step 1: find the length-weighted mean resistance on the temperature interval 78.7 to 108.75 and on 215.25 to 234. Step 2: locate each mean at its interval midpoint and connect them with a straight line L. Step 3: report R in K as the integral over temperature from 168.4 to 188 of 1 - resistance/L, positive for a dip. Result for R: 4.0 K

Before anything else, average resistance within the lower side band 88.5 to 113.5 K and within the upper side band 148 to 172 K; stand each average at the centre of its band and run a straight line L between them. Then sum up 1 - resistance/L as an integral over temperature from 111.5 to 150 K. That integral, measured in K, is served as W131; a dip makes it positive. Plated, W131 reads 5.1 K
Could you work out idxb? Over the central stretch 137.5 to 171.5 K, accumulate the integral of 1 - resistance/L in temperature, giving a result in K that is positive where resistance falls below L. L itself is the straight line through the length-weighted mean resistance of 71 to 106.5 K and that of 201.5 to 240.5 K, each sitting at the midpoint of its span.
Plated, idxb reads 6.0 K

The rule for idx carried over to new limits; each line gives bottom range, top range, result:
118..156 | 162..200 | 1.13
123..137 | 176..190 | 1.18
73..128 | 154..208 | 1.30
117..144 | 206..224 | 1.74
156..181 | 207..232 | 1.38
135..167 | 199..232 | 1.36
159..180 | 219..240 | 1.46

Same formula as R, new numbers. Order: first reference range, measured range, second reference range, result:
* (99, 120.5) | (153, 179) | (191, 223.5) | -4.1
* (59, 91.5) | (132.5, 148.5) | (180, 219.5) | 2.8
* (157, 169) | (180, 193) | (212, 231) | 3.2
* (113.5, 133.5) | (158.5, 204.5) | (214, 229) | 3.2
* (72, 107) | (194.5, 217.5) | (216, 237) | 2.0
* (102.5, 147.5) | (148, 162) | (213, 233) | -2.2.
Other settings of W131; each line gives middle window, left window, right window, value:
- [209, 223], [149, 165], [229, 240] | -0.1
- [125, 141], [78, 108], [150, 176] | 1.5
